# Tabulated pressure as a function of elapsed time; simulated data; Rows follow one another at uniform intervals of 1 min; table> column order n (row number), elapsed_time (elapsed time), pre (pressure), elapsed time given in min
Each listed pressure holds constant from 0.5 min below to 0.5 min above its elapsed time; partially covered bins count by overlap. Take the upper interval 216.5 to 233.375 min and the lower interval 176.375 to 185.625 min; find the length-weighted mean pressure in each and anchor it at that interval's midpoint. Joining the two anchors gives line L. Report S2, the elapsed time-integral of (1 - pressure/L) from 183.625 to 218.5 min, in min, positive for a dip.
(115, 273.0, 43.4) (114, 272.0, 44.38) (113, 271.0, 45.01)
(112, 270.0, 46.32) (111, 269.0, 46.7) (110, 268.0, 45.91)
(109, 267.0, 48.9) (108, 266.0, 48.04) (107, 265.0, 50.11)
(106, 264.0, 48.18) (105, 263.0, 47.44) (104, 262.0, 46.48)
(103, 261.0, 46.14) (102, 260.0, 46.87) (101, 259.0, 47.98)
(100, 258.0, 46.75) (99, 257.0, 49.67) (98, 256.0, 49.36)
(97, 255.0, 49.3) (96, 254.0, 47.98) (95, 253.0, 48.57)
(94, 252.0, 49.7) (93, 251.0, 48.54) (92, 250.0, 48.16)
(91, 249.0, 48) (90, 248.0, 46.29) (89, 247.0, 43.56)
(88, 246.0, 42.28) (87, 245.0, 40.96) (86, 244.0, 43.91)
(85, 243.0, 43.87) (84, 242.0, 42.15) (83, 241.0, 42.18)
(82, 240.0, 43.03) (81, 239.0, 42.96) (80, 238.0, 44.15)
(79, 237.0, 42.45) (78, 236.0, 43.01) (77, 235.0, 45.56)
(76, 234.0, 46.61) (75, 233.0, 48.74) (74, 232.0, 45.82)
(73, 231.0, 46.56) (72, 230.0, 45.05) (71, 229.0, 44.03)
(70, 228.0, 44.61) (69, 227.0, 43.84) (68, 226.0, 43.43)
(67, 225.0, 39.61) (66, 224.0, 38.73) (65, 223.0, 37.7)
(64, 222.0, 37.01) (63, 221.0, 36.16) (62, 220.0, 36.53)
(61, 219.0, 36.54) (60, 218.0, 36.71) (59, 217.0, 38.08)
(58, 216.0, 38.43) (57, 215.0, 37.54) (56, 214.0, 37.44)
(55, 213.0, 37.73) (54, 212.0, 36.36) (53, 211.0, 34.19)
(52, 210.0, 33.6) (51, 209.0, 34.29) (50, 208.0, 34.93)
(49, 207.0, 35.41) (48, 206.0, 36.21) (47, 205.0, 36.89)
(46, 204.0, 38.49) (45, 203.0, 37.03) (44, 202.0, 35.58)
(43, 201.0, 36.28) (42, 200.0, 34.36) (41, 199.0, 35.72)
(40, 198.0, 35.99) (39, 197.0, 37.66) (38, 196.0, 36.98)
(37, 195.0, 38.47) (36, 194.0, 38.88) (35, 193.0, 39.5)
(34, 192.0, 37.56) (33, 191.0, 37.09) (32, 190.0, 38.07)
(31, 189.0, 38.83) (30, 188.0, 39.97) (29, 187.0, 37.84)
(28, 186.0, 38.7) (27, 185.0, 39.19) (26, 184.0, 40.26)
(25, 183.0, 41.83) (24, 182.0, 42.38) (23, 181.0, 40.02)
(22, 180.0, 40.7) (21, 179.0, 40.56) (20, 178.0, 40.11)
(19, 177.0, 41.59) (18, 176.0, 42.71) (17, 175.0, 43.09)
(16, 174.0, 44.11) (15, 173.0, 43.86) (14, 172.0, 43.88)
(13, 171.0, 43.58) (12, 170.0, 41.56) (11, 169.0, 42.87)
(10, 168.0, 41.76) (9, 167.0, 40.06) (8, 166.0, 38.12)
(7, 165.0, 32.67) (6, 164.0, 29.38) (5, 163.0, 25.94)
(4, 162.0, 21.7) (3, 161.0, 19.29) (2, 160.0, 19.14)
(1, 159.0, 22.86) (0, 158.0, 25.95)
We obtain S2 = 3.2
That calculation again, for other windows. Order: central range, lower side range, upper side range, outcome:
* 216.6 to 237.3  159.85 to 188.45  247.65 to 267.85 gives 1.2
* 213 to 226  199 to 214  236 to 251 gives 0.3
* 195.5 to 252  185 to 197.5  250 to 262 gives 3.9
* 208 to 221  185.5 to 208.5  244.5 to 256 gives 1.3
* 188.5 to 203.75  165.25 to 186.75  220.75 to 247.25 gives 1.7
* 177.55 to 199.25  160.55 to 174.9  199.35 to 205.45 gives -1.5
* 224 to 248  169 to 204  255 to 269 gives 0.6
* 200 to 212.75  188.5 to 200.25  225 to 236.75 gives 1.3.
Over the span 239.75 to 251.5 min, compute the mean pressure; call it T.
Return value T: 44.4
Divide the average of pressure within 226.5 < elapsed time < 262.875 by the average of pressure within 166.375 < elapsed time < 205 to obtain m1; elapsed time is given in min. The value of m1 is 1.15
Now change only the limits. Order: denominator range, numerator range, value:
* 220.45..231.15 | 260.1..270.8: 1.15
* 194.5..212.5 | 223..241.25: 1.21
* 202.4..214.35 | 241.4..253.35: 1.26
